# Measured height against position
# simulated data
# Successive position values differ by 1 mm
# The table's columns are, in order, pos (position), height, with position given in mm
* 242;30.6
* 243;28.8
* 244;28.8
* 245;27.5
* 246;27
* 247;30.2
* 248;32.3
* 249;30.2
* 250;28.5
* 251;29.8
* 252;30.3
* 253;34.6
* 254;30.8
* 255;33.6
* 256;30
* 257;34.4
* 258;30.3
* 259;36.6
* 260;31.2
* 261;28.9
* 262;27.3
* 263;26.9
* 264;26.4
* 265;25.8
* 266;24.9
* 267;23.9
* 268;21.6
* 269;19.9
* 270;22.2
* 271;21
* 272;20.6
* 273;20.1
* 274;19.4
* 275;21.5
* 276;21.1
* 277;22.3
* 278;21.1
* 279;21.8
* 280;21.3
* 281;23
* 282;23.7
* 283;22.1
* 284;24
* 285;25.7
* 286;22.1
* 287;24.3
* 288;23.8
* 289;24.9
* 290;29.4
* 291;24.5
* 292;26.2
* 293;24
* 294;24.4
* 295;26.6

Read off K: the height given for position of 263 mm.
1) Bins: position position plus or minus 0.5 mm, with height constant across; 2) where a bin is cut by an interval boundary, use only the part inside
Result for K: 26.9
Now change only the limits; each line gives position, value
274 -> 19.4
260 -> 31.2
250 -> 28.5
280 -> 21.3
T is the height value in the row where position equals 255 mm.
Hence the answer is 33.6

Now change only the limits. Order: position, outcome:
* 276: 21.1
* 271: 21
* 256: 30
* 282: 23.7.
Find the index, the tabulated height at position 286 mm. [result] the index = 22.1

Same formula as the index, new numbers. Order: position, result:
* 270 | 22.2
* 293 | 24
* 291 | 24.5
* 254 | 30.8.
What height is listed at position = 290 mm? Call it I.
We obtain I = 29.4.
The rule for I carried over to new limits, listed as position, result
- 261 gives 28.9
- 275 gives 21.5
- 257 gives 34.4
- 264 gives 26.4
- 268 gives 21.6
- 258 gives 30.3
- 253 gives 34.6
